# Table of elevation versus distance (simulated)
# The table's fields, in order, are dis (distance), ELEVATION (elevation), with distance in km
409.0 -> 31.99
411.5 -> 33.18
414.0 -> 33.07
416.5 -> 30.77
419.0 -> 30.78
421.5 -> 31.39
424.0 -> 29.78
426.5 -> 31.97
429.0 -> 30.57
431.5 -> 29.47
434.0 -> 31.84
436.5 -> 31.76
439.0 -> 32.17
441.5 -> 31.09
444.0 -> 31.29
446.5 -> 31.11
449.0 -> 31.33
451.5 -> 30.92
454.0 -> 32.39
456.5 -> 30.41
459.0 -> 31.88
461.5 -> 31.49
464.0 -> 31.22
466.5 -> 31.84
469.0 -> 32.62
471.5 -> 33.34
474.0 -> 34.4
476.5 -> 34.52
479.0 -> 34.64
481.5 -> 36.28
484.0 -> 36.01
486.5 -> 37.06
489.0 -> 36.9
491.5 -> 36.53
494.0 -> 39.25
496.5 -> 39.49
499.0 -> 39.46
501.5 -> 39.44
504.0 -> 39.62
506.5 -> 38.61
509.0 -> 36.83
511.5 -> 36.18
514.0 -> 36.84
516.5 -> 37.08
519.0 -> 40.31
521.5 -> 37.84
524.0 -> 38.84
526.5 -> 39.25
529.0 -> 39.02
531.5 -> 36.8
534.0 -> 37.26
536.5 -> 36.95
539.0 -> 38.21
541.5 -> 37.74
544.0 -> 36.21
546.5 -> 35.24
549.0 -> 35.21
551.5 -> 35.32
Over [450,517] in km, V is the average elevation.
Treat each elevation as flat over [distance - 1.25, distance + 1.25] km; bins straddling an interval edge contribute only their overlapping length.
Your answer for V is 35.3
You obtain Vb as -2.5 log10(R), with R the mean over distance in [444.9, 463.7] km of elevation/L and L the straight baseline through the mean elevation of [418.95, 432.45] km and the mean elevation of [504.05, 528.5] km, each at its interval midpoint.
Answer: 0.056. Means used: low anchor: 30.7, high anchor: 38.1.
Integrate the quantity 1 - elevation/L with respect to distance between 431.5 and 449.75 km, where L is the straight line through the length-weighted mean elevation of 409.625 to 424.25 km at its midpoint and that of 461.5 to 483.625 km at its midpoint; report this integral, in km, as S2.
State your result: 0.6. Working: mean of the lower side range 31.6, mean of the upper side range 33.6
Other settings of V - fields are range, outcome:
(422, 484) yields 32.1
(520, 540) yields 38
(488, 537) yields 38.1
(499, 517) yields 37.9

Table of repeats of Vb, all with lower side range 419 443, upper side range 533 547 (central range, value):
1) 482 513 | -0.10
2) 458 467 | 0.04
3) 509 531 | -0.06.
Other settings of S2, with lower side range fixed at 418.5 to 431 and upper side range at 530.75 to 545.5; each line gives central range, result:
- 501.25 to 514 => -0.9 km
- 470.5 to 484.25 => -0.4 km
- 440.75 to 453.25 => 0.3 km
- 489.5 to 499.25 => -1.0 km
